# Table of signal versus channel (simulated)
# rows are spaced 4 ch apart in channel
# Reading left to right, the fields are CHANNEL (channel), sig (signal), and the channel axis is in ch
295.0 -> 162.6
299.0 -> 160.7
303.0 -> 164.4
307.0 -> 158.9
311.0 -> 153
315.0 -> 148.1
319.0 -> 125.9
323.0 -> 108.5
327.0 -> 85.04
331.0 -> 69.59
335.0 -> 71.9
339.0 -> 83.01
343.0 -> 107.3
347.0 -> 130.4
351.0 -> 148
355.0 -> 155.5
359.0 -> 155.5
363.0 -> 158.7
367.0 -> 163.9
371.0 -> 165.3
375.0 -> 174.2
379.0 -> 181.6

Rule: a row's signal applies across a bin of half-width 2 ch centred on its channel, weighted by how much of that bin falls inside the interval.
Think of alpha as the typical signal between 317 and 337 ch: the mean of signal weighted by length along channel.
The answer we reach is 92.2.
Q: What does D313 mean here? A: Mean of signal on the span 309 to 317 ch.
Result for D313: 151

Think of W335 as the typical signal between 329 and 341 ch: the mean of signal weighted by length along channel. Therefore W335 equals 74.8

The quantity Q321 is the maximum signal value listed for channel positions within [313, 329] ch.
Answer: 148.1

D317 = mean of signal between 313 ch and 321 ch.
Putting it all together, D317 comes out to 137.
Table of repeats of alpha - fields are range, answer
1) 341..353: 129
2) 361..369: 161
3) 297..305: 163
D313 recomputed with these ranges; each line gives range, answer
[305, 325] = 139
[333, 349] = 98.2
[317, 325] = 117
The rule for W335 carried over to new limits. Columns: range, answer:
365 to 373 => 165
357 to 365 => 157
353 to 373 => 160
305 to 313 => 156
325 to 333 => 77.3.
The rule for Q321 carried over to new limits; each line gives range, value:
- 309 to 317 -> 153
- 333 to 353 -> 148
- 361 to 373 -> 165.3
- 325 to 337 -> 85.04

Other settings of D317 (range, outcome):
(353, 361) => 156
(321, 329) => 96.8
